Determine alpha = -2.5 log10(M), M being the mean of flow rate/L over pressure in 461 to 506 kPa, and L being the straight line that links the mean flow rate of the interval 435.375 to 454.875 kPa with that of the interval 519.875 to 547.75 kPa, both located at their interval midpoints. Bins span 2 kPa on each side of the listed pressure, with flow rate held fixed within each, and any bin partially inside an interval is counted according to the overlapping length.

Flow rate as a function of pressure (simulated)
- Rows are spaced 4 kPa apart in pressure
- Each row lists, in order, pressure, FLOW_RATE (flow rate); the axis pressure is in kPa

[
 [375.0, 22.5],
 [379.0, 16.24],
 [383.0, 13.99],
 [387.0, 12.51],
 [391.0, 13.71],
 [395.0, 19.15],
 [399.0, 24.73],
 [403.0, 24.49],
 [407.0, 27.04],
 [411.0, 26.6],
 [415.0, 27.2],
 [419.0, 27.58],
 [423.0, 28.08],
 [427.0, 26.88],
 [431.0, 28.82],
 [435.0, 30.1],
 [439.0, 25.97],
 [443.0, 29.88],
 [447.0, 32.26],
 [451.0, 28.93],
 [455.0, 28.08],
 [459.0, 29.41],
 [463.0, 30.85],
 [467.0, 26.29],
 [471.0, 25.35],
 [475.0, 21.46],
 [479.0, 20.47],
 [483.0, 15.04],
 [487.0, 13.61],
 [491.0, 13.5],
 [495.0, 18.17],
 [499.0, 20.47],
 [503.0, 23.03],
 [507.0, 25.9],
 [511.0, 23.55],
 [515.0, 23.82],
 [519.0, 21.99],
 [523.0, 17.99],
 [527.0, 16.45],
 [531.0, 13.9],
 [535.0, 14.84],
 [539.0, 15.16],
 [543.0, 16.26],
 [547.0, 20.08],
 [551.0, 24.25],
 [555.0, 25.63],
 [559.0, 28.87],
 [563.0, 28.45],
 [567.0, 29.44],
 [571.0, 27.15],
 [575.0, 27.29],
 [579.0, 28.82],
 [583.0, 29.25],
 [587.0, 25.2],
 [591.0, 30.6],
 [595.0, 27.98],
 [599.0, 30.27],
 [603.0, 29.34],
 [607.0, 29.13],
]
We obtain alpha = 0.141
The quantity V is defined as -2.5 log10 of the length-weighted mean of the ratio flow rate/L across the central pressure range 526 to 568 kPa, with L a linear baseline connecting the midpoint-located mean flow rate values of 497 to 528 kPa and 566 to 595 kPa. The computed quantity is 0.20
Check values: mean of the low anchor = 21.8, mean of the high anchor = 28.2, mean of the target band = 21.1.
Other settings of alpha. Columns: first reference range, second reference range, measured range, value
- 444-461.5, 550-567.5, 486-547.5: 0.45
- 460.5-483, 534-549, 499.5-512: -0.16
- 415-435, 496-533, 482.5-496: 0.46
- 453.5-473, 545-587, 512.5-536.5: 0.43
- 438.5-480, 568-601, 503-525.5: 0.23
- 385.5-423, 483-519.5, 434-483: -0.25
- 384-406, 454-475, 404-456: -0.21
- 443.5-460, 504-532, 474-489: 0.43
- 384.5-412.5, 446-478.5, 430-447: -0.17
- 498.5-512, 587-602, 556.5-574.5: -0.04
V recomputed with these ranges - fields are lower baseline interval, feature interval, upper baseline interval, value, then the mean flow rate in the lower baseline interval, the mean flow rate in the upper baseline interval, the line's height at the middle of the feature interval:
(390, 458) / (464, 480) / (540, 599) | 0.11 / 26.7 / 26.3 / 26.6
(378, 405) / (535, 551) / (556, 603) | 0.43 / 17.9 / 28.5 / 26.4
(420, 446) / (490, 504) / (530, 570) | 0.30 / 28.4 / 22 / 24.9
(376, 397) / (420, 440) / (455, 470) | -0.22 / 15.5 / 28.5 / 22.9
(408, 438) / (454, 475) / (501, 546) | -0.13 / 27.8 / 19.4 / 24.3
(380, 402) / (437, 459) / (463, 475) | -0.23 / 17.1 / 25.9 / 23.6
